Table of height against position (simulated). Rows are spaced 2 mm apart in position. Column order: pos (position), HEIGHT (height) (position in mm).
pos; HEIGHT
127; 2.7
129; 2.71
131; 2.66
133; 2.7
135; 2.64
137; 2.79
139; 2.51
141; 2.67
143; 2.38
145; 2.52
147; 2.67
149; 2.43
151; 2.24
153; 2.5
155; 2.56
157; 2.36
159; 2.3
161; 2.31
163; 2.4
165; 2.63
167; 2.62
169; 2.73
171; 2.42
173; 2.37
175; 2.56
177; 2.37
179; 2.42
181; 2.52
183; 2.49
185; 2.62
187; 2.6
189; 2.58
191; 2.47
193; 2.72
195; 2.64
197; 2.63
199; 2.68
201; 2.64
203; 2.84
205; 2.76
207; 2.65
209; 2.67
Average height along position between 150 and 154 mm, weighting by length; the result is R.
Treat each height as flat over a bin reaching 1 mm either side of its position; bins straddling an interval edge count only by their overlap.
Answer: 2.37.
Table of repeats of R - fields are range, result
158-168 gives 2.45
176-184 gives 2.45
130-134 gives 2.68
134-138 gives 2.71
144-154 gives 2.47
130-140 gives 2.66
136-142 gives 2.66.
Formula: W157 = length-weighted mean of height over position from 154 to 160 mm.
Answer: 2.41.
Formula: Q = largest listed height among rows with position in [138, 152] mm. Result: 2.67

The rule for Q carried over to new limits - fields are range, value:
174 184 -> 2.56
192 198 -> 2.72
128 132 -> 2.71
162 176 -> 2.73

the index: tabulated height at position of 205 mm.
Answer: 2.76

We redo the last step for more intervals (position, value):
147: 2.67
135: 2.64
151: 2.24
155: 2.56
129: 2.71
